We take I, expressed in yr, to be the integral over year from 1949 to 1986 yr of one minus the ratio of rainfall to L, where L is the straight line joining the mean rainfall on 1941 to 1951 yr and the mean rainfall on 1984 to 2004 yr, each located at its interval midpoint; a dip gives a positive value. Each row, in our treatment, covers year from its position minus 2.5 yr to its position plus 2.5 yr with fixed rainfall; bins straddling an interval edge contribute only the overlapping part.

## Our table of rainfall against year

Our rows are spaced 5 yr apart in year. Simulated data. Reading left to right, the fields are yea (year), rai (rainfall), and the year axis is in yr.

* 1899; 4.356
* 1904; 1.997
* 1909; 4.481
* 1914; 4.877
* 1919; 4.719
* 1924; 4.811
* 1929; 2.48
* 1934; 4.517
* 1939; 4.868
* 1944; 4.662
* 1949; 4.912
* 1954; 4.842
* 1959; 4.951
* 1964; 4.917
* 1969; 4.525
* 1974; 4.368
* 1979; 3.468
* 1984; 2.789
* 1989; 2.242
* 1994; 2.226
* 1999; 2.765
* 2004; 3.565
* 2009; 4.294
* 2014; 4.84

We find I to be -4.9 yr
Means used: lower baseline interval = 4.78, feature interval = 4.33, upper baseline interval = 2.6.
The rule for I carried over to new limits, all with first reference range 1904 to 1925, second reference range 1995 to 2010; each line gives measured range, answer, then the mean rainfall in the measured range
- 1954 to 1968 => -3.8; 4.87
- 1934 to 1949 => -2.5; 4.75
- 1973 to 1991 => 2.2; 3.15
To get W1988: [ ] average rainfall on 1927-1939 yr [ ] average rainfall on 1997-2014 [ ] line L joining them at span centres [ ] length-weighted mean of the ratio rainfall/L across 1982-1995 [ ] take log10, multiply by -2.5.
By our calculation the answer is 0.48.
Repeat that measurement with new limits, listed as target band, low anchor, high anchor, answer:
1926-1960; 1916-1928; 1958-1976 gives 0.032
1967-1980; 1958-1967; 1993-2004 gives 0.021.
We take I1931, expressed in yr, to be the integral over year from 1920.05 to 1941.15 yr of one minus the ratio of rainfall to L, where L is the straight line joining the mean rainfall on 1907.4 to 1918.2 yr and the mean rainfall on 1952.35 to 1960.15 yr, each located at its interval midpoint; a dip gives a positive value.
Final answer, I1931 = 2.6 yr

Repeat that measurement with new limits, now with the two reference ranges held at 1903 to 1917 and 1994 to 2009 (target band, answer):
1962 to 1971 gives -3.11 yr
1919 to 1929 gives -0.81 yr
